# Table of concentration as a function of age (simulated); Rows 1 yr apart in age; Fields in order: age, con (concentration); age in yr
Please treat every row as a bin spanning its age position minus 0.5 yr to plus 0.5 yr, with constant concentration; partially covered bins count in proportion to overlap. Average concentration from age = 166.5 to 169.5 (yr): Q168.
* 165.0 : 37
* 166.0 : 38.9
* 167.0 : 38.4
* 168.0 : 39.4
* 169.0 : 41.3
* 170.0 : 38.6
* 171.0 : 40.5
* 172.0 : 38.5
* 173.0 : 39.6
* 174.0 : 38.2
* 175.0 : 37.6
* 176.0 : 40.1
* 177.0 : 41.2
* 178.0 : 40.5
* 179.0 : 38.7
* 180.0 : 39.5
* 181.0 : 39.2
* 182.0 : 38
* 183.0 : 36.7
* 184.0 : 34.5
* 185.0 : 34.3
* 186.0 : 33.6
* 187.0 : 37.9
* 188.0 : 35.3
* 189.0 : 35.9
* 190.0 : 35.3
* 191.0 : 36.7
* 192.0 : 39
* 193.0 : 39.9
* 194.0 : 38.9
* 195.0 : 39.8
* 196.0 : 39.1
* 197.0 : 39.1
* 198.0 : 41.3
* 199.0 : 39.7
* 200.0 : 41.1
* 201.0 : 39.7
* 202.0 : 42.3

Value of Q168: 39.7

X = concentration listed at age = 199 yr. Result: 39.7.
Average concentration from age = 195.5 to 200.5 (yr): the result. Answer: 40.1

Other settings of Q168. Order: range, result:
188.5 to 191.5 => 36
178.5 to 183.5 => 38.4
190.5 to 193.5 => 38.5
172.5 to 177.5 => 39.3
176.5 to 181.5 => 39.8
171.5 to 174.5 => 38.8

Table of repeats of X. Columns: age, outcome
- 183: 36.7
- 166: 38.9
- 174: 38.2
